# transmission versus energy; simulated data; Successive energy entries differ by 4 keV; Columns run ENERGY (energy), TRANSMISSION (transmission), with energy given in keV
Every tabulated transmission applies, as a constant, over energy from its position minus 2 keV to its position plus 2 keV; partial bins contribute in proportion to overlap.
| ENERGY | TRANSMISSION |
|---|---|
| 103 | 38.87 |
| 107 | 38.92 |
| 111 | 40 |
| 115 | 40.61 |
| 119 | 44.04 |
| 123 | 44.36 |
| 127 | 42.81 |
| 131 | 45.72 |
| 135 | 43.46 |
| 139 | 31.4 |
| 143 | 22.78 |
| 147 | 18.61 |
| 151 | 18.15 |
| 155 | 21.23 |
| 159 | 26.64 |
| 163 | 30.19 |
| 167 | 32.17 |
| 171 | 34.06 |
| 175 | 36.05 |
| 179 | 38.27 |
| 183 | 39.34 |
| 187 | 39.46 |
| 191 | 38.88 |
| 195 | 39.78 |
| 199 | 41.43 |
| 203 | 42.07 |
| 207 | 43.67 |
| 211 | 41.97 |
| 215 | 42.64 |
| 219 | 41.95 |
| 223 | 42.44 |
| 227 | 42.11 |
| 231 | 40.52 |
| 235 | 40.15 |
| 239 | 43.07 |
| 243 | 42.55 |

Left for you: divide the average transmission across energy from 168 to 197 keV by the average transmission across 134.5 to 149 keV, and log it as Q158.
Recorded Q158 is 1.4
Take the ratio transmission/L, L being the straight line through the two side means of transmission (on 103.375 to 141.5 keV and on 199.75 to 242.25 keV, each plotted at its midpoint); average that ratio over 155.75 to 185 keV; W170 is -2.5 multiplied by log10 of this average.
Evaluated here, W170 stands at 0.24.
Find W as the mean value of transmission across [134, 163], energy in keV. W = 25.7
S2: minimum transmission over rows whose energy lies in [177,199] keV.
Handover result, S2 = 38.27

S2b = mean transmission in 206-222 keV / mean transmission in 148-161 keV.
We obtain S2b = 1.95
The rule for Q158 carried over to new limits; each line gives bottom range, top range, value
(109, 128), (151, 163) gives 0.57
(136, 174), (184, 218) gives 1.53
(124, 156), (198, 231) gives 1.35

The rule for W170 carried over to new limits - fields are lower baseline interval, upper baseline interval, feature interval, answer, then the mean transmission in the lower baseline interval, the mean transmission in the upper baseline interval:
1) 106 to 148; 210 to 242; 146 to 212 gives 0.17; 37.9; 41.9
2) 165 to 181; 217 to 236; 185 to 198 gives -0.06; 35.1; 41.5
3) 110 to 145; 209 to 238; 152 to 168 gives 0.45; 39.4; 41.7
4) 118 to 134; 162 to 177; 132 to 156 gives 0.43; 44.2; 33.3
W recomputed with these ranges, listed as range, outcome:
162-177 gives 33.3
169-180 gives 35.9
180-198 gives 39.4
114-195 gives 34.5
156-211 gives 37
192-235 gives 41.7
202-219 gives 42.5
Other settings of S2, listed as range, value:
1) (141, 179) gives 18.15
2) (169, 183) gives 34.06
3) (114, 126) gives 40.61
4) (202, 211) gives 41.97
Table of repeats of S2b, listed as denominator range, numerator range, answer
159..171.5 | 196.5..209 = 1.36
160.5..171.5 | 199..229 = 1.34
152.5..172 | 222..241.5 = 1.47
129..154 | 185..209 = 1.38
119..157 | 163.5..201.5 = 1.15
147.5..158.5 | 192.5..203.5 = 1.99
